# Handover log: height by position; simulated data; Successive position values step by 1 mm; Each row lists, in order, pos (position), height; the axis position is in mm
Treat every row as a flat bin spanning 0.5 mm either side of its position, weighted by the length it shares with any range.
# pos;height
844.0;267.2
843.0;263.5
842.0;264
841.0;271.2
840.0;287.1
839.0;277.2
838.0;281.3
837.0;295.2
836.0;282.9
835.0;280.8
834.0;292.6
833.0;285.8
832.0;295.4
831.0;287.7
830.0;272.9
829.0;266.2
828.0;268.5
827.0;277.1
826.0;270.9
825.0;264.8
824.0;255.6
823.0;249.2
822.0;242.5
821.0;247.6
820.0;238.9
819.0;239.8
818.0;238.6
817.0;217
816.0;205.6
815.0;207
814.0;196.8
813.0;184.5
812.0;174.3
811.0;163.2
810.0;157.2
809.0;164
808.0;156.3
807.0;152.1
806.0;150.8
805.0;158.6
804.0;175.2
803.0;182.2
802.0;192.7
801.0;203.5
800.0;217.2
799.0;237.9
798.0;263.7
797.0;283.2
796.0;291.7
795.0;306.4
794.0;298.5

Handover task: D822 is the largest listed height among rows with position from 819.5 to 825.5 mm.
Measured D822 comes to 264.8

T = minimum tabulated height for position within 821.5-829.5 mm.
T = 242.5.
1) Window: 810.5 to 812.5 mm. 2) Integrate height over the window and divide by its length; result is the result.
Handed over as 169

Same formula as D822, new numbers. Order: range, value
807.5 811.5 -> 164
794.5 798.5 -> 306.4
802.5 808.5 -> 182.2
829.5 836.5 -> 295.4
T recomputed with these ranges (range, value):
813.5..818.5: 196.8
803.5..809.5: 150.8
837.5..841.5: 271.2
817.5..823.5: 238.6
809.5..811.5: 157.2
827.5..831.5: 266.2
